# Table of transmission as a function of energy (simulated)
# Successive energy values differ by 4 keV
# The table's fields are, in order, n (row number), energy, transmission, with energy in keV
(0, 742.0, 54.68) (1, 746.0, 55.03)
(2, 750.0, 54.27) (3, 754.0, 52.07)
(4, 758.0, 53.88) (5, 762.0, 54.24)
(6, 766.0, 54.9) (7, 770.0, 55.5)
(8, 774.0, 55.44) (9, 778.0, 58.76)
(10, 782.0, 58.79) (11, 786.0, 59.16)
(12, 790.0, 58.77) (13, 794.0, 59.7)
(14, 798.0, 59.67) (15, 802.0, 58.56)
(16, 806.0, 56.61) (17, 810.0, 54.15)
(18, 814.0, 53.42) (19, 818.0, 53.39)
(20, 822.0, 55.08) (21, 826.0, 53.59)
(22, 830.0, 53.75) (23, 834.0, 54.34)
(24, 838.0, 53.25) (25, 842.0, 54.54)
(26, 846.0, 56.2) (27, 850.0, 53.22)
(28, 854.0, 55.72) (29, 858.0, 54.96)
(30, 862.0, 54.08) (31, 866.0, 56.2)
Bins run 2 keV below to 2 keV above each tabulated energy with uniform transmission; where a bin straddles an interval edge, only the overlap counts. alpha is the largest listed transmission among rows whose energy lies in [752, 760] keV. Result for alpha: 53.88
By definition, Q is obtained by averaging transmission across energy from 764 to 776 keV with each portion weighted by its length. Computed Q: 55.3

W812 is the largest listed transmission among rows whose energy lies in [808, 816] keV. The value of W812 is 54.15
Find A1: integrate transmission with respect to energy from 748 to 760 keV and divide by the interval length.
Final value 53.4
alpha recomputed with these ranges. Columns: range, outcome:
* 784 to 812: 59.7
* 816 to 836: 55.08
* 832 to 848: 56.2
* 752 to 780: 58.76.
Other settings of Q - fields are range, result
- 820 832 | 54.1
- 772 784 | 57.7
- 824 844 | 53.9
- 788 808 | 58.7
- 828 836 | 54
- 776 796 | 59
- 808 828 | 53.9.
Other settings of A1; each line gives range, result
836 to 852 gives 54.3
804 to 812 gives 55.4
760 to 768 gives 54.6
